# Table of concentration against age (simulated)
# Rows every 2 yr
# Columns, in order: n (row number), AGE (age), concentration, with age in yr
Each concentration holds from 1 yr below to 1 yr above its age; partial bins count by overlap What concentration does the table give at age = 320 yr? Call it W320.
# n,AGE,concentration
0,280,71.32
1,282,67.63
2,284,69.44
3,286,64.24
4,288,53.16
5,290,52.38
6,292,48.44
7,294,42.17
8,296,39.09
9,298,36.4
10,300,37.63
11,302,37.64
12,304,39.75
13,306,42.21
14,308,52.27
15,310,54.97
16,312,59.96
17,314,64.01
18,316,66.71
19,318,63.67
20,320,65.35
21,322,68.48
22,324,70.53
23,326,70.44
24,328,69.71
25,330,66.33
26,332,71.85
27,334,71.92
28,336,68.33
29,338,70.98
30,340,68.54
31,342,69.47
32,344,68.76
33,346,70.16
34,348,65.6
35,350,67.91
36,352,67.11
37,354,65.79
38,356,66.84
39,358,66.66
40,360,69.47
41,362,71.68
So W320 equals 65.35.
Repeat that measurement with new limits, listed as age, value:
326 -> 70.44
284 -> 69.44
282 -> 67.63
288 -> 53.16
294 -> 42.17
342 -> 69.47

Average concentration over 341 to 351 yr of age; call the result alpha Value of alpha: 68.4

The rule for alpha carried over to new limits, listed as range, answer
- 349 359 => 66.9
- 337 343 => 69.7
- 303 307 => 41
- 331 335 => 71.9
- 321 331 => 69.1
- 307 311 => 53.6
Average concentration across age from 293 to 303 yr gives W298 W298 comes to 38.6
